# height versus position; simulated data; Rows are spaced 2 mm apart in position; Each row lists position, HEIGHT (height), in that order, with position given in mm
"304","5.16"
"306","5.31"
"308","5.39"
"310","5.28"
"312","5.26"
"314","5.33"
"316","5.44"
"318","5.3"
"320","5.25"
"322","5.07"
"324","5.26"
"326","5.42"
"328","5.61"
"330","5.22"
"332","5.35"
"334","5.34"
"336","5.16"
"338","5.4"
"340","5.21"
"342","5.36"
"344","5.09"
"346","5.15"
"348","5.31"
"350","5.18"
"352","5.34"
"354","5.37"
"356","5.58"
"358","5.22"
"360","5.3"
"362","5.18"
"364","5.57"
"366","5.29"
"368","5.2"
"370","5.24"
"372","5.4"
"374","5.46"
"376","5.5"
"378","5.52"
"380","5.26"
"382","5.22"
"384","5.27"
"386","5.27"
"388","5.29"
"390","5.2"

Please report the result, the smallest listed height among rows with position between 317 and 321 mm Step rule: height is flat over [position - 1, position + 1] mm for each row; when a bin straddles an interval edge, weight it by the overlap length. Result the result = 5.25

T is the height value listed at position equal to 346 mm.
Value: 5.15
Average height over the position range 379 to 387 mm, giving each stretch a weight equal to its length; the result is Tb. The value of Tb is 5.25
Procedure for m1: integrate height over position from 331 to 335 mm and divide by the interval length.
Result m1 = 5.34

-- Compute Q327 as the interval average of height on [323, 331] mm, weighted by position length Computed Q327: 5.38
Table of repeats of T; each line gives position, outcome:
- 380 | 5.26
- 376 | 5.5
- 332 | 5.35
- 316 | 5.44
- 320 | 5.25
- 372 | 5.4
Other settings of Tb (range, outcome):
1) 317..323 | 5.21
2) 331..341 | 5.29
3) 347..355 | 5.3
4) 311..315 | 5.29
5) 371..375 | 5.43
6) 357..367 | 5.31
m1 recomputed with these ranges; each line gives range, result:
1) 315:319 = 5.37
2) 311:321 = 5.32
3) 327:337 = 5.34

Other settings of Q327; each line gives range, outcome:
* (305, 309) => 5.35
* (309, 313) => 5.27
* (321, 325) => 5.17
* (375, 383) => 5.38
